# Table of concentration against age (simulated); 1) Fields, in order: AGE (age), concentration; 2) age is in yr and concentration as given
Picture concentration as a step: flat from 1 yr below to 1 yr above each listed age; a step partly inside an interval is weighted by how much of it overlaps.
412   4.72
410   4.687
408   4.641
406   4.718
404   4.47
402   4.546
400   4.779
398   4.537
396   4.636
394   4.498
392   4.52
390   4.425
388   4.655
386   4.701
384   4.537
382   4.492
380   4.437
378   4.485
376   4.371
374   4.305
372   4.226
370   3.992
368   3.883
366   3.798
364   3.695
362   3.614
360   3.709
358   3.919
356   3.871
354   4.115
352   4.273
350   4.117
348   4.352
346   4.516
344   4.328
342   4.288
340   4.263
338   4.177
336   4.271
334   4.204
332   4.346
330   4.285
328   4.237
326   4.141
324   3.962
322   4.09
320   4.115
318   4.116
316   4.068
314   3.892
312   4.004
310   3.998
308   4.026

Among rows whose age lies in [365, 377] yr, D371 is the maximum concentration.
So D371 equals 4.371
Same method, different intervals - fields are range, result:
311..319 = 4.116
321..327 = 4.141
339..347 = 4.516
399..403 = 4.779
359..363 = 3.709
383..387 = 4.701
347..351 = 4.352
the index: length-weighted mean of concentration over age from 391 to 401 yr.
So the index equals 4.59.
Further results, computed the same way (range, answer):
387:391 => 4.54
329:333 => 4.32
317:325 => 4.07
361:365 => 3.65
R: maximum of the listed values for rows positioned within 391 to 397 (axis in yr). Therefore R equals 4.636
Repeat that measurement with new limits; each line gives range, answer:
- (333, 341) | 4.271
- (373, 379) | 4.485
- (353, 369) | 4.115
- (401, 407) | 4.718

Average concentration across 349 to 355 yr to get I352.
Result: 4.17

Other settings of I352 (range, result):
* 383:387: 4.62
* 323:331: 4.16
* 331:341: 4.25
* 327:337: 4.27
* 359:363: 3.66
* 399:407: 4.63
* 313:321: 4.05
